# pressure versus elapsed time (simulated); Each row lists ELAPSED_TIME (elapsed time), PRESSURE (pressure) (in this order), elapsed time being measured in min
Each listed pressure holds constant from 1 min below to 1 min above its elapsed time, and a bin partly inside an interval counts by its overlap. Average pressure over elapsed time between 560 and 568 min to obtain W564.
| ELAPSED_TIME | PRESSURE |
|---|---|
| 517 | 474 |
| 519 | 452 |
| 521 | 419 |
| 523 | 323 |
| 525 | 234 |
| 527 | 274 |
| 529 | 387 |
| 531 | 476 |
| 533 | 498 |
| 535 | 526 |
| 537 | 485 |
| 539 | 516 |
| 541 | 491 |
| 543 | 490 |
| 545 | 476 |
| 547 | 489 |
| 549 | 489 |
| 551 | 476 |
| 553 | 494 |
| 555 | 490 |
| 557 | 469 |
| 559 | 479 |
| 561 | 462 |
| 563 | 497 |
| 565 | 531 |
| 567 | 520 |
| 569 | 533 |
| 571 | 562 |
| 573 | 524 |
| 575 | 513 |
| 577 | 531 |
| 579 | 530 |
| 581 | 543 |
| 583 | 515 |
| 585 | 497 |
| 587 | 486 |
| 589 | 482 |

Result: 502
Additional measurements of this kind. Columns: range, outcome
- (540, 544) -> 490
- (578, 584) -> 529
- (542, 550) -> 486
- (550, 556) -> 487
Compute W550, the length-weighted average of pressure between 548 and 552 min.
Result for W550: 482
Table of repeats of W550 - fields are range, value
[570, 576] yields 533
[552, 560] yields 483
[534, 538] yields 506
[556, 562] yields 470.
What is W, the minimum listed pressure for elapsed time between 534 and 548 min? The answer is 476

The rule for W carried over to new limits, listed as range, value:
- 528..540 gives 387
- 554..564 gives 462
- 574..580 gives 513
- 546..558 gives 469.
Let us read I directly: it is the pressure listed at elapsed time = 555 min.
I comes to 490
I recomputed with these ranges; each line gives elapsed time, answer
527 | 274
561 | 462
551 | 476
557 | 469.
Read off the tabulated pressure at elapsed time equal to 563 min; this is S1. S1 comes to 497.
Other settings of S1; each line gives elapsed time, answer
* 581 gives 543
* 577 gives 531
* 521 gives 419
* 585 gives 497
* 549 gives 489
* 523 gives 323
